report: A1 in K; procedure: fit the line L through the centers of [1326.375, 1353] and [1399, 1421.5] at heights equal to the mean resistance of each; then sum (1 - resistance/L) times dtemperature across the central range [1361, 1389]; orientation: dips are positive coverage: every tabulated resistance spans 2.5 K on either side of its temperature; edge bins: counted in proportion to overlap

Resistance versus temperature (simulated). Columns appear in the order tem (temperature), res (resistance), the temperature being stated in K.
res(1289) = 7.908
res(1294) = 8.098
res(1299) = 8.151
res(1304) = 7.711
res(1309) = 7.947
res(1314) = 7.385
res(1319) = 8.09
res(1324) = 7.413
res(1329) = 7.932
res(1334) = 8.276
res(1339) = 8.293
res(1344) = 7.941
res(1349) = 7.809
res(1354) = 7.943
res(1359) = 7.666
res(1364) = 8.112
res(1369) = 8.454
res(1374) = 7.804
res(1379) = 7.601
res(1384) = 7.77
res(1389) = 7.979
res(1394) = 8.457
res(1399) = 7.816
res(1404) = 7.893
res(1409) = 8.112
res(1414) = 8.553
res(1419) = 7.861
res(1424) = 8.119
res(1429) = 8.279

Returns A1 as 0.4 K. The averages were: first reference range 8.04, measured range 7.95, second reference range 8.07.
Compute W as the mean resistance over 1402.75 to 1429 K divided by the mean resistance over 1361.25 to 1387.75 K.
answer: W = 1.0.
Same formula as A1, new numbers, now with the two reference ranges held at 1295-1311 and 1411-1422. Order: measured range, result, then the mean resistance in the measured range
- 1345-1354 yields 0.2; 7.87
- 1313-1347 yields 0.4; 7.93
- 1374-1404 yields 0.8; 7.91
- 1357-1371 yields 0.0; 8.08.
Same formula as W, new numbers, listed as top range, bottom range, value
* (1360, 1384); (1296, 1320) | 1.01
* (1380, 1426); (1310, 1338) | 1.02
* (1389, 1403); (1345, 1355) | 1.03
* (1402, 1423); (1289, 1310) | 1.02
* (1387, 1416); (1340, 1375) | 1.02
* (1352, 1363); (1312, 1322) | 1.01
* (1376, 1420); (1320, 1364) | 1.01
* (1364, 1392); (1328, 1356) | 0.99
